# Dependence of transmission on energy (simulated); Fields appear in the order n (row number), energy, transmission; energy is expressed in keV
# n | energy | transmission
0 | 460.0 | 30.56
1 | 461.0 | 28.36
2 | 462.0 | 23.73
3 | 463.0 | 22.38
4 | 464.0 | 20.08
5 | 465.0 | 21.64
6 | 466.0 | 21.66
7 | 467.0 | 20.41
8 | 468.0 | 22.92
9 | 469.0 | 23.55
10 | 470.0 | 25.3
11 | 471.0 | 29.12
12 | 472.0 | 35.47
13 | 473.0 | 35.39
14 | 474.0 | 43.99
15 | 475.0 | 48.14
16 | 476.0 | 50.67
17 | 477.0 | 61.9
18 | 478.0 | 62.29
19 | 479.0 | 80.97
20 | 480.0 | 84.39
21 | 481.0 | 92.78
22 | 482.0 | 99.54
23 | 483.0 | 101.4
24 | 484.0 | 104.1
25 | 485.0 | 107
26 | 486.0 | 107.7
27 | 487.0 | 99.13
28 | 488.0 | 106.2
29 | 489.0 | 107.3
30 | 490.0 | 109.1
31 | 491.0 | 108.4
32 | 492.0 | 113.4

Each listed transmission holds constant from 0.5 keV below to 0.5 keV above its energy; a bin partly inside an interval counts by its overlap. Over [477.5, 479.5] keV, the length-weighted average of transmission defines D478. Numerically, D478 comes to 71.6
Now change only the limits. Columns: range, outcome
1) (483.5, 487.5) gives 104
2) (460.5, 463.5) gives 24.8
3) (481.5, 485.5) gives 103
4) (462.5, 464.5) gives 21.2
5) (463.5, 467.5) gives 20.9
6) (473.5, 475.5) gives 46.1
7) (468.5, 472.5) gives 28.4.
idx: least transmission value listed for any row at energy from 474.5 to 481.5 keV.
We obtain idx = 48.14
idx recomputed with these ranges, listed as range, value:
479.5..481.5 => 84.39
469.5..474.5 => 25.3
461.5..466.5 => 20.08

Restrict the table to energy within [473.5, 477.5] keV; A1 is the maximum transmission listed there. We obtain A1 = 61.9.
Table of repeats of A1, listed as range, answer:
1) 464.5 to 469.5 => 23.55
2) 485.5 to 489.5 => 107.7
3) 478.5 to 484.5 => 104.1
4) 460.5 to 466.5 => 28.36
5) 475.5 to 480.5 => 84.39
